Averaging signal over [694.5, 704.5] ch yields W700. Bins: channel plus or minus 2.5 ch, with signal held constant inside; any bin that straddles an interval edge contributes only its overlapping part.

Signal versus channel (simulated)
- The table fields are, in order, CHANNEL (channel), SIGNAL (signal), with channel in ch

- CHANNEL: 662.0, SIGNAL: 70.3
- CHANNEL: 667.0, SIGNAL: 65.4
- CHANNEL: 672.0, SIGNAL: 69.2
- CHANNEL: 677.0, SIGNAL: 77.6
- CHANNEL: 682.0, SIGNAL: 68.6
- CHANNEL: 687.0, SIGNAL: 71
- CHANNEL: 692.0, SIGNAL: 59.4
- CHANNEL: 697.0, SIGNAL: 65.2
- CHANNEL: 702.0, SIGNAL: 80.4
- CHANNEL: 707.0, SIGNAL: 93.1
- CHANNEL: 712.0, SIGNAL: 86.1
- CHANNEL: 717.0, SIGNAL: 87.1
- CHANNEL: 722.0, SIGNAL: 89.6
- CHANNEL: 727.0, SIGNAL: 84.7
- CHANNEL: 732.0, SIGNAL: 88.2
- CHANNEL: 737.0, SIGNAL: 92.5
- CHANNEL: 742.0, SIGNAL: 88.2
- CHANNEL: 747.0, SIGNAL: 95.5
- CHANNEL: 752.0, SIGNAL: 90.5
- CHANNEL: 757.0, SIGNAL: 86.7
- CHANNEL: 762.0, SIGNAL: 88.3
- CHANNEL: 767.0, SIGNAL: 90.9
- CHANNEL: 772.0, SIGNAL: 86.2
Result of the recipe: 72.8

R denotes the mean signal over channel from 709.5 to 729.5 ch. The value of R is 86.9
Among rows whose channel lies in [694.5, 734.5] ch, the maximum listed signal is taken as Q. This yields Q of 93.1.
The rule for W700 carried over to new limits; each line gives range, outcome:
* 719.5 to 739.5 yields 88.8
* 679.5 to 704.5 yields 68.9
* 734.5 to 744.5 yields 90.3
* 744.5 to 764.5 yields 90.2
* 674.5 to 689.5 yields 72.4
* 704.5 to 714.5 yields 89.6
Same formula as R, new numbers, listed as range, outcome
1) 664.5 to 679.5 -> 70.7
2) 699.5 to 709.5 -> 86.8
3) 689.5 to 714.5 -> 76.8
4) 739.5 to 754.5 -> 91.4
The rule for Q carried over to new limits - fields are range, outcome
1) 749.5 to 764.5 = 90.5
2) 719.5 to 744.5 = 92.5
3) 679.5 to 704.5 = 80.4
